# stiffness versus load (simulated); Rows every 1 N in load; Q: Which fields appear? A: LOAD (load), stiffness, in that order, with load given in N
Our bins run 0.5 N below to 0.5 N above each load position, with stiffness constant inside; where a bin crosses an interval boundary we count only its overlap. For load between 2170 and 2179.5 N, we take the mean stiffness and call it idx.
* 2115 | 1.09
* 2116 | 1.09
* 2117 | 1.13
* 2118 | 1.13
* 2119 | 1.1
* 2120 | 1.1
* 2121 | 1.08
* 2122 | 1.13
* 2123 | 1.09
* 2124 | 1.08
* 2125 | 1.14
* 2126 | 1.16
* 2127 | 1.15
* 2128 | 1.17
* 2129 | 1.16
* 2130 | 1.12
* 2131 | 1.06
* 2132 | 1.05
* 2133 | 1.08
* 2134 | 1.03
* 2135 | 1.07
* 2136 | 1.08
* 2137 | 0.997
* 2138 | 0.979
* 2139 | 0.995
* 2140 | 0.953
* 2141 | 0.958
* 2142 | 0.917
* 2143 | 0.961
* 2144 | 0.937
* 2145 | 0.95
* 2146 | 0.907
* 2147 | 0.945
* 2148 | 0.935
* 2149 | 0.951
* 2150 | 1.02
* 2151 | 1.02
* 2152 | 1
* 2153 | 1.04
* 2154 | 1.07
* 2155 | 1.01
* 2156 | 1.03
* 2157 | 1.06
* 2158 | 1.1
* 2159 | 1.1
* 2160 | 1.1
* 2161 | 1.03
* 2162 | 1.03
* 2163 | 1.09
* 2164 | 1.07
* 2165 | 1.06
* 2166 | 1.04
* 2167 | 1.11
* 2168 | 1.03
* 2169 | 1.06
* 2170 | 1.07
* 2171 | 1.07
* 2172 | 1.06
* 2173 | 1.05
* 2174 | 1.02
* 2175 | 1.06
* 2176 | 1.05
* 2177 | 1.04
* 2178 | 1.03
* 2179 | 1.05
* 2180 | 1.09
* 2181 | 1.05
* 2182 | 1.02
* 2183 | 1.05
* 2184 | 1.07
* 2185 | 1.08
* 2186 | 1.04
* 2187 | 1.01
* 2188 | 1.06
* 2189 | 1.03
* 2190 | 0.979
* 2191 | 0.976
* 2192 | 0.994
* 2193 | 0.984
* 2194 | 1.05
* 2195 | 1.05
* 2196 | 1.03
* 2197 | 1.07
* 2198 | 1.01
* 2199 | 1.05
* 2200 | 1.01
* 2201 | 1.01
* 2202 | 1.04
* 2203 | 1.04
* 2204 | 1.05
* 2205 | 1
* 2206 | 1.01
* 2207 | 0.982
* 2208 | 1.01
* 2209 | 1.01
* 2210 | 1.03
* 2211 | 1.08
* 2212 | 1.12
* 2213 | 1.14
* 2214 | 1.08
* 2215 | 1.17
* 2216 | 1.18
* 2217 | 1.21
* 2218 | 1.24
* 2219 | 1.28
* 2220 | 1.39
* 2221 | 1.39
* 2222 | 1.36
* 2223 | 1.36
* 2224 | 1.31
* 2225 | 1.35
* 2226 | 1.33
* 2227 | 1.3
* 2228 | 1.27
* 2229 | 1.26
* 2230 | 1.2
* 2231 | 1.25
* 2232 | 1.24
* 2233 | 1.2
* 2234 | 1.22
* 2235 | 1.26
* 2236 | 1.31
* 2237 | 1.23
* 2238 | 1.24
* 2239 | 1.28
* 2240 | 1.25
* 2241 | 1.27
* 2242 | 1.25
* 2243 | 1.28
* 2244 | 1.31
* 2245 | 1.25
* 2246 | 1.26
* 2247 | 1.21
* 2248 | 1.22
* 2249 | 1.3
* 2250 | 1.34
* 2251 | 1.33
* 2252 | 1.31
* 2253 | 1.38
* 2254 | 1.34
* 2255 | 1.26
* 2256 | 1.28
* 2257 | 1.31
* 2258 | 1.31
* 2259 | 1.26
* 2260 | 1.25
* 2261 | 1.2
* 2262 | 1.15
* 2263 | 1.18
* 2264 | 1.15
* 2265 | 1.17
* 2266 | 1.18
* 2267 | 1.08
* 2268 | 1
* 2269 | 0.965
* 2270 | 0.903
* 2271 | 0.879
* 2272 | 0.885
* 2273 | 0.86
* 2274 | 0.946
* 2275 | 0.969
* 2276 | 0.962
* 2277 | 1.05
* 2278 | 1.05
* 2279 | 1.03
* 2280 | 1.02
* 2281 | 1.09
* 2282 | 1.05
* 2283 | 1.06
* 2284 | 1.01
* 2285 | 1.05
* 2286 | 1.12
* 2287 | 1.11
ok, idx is 1.05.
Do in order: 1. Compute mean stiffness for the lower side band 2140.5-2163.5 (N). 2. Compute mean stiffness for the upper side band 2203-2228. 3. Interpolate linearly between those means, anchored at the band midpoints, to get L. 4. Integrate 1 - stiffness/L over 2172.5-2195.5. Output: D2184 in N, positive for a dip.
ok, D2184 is 1.2 N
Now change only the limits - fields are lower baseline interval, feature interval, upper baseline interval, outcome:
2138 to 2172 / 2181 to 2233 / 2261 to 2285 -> -4.97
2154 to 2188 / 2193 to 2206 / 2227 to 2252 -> 1.25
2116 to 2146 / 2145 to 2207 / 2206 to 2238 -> 5.51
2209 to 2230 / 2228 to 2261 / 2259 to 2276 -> -3.81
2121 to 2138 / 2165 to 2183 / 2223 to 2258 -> 1.77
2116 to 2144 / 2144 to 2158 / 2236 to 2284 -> 1.11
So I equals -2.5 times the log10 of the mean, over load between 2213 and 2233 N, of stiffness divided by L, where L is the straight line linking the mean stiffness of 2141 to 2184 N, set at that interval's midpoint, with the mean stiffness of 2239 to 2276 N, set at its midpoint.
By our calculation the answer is -0.13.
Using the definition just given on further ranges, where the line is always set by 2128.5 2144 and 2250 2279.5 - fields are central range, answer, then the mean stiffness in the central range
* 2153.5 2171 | -0.017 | 1.06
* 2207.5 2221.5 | -0.075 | 1.17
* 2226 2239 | -0.138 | 1.25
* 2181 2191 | 0.031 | 1.04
